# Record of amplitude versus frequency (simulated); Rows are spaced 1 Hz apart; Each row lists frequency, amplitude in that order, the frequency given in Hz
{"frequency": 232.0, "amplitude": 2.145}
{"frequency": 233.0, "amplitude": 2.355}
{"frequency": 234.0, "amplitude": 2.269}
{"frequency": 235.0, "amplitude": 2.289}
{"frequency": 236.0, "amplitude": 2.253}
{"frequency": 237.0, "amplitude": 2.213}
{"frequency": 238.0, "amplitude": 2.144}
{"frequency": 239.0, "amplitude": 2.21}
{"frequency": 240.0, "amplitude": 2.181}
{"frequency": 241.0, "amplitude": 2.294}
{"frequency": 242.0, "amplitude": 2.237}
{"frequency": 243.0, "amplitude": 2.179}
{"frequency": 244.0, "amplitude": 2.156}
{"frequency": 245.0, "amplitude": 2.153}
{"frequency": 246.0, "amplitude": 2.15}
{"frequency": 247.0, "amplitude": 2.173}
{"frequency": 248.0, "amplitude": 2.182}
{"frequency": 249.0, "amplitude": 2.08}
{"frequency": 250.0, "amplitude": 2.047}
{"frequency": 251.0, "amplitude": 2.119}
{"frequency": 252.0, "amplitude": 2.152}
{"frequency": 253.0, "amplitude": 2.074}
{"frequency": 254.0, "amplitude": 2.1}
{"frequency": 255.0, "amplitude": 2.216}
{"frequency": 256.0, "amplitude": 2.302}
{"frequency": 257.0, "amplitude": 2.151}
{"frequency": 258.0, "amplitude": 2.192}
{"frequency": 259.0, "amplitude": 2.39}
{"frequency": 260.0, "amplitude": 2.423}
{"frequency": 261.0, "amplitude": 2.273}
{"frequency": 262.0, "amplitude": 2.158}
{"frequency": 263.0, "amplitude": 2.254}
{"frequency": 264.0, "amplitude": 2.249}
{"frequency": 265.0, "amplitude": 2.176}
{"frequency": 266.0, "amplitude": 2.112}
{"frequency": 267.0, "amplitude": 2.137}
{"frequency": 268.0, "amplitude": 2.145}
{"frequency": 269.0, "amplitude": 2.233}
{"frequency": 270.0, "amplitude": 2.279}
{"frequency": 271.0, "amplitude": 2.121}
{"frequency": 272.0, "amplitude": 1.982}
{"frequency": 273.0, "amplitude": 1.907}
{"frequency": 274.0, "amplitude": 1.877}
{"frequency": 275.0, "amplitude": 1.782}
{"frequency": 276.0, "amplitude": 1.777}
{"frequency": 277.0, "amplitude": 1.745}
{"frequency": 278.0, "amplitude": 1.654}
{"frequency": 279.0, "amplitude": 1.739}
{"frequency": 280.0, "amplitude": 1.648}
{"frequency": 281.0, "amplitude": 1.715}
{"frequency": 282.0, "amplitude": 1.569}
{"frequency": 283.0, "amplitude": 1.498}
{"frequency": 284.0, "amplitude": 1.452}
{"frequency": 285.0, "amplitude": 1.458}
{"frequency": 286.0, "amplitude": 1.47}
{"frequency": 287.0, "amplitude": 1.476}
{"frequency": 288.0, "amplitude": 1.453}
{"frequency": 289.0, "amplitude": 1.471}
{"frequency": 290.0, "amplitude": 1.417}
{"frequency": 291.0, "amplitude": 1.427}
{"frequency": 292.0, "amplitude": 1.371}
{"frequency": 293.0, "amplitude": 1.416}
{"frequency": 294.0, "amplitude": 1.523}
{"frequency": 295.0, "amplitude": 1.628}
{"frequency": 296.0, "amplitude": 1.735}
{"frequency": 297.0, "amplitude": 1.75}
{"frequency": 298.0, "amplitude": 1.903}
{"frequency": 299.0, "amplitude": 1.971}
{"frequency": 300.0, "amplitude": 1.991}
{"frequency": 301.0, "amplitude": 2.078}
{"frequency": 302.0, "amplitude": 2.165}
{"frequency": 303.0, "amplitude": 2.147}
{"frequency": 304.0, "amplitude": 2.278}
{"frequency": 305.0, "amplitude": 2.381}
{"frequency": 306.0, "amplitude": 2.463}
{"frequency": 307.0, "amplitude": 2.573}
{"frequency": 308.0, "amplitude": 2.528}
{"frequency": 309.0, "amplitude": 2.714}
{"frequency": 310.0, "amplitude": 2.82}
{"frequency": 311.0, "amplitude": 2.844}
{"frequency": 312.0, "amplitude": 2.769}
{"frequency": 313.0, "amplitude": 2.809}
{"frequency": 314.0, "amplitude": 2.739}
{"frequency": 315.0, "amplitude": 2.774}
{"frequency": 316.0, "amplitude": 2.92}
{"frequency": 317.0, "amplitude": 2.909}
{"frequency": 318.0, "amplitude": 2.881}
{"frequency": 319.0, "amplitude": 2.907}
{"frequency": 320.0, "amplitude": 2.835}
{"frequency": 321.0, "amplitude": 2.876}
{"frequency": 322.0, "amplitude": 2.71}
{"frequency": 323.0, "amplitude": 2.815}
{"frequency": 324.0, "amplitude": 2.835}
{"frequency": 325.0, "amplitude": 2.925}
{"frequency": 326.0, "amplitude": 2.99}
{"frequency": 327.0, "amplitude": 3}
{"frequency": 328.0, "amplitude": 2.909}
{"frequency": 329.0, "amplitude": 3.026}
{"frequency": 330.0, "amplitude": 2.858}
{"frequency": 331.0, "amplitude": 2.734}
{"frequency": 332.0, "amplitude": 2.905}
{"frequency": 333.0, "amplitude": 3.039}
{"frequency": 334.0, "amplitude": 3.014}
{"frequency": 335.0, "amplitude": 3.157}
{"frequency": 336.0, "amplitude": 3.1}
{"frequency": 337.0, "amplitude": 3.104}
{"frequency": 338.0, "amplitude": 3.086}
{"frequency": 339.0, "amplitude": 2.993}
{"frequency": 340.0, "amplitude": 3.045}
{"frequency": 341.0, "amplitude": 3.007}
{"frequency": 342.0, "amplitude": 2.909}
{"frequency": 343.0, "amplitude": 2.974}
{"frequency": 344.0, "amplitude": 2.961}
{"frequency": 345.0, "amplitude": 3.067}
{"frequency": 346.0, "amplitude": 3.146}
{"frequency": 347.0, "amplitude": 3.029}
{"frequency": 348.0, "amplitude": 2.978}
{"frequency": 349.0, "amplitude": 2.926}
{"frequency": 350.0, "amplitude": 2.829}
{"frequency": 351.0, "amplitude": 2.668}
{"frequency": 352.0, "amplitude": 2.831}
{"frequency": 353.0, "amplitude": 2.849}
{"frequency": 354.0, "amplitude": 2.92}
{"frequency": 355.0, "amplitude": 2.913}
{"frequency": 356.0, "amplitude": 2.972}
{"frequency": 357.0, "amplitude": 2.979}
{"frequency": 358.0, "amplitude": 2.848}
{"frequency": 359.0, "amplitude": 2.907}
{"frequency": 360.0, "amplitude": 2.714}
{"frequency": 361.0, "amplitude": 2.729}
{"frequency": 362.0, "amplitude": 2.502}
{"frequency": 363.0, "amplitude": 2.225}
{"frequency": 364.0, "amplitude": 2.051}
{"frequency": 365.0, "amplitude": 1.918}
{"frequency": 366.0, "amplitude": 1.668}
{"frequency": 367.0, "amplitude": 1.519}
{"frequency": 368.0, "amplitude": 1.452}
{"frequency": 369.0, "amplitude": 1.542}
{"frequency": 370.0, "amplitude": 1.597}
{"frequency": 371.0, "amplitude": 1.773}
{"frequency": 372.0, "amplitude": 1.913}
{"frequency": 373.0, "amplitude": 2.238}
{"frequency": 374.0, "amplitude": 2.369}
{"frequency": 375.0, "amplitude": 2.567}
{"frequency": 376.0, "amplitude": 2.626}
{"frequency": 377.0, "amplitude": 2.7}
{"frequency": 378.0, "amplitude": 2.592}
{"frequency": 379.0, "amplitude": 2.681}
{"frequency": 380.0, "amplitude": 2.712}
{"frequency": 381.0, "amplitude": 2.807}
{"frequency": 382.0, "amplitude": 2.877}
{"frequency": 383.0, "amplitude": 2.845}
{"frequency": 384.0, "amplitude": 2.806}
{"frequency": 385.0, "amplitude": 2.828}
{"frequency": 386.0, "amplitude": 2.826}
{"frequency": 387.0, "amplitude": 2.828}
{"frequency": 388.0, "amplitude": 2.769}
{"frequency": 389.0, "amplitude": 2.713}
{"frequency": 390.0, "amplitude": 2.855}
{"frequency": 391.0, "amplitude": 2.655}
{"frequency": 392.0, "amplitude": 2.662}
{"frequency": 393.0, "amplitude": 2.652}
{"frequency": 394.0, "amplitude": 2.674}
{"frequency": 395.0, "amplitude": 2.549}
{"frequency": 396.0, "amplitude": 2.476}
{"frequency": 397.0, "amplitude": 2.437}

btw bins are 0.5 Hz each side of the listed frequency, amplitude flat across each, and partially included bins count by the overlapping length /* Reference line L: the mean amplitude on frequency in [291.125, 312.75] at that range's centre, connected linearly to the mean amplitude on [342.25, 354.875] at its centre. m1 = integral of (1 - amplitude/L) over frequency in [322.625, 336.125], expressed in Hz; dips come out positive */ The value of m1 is -1.8 Hz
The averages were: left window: 2.14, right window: 2.93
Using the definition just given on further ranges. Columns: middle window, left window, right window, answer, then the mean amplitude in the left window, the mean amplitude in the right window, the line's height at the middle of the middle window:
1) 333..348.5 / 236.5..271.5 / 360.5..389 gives -4.9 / 2.19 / 2.36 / 2.31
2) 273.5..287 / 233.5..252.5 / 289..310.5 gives 2.8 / 2.18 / 2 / 2.06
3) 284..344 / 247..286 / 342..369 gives -2.9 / 2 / 2.62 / 2.33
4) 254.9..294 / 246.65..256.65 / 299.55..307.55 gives 5.8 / 2.14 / 2.26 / 2.2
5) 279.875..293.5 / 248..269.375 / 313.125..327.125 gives 5.5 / 2.19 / 2.86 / 2.5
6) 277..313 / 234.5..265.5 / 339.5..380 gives 6.8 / 2.2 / 2.56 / 2.35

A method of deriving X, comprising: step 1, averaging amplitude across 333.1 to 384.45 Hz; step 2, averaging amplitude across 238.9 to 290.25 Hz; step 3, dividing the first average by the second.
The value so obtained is 1.33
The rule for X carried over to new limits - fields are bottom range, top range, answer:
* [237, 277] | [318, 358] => 1.37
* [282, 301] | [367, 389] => 1.53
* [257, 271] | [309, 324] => 1.27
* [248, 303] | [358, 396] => 1.29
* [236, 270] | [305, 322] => 1.26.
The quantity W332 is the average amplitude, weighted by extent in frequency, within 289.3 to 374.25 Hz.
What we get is 2.54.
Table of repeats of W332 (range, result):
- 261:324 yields 2.11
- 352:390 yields 2.49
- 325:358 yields 2.96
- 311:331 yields 2.86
